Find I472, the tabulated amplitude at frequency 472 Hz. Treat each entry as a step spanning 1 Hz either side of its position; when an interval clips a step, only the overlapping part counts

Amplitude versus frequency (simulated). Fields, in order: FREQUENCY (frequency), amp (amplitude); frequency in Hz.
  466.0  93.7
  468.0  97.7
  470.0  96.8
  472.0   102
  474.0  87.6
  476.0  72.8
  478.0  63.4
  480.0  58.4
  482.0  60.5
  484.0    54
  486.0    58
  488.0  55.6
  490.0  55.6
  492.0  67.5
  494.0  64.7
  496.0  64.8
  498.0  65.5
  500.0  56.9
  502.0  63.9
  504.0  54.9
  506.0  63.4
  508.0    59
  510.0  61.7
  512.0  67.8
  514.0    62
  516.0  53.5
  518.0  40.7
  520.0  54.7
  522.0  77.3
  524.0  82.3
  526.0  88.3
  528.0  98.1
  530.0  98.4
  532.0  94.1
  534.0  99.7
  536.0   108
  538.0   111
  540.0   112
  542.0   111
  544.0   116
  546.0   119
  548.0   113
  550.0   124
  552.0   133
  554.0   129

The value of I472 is 102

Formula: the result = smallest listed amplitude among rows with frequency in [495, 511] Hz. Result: 54.9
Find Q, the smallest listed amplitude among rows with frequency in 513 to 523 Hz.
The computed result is 40.7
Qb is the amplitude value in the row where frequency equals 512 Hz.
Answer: 67.8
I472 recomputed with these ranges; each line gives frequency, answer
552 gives 133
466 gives 93.7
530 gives 98.4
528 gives 98.1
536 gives 108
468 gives 97.7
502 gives 63.9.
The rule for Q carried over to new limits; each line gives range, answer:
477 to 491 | 54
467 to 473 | 96.8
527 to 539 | 94.1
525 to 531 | 88.3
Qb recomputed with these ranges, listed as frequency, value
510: 61.7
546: 119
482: 60.5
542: 111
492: 67.5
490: 55.6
